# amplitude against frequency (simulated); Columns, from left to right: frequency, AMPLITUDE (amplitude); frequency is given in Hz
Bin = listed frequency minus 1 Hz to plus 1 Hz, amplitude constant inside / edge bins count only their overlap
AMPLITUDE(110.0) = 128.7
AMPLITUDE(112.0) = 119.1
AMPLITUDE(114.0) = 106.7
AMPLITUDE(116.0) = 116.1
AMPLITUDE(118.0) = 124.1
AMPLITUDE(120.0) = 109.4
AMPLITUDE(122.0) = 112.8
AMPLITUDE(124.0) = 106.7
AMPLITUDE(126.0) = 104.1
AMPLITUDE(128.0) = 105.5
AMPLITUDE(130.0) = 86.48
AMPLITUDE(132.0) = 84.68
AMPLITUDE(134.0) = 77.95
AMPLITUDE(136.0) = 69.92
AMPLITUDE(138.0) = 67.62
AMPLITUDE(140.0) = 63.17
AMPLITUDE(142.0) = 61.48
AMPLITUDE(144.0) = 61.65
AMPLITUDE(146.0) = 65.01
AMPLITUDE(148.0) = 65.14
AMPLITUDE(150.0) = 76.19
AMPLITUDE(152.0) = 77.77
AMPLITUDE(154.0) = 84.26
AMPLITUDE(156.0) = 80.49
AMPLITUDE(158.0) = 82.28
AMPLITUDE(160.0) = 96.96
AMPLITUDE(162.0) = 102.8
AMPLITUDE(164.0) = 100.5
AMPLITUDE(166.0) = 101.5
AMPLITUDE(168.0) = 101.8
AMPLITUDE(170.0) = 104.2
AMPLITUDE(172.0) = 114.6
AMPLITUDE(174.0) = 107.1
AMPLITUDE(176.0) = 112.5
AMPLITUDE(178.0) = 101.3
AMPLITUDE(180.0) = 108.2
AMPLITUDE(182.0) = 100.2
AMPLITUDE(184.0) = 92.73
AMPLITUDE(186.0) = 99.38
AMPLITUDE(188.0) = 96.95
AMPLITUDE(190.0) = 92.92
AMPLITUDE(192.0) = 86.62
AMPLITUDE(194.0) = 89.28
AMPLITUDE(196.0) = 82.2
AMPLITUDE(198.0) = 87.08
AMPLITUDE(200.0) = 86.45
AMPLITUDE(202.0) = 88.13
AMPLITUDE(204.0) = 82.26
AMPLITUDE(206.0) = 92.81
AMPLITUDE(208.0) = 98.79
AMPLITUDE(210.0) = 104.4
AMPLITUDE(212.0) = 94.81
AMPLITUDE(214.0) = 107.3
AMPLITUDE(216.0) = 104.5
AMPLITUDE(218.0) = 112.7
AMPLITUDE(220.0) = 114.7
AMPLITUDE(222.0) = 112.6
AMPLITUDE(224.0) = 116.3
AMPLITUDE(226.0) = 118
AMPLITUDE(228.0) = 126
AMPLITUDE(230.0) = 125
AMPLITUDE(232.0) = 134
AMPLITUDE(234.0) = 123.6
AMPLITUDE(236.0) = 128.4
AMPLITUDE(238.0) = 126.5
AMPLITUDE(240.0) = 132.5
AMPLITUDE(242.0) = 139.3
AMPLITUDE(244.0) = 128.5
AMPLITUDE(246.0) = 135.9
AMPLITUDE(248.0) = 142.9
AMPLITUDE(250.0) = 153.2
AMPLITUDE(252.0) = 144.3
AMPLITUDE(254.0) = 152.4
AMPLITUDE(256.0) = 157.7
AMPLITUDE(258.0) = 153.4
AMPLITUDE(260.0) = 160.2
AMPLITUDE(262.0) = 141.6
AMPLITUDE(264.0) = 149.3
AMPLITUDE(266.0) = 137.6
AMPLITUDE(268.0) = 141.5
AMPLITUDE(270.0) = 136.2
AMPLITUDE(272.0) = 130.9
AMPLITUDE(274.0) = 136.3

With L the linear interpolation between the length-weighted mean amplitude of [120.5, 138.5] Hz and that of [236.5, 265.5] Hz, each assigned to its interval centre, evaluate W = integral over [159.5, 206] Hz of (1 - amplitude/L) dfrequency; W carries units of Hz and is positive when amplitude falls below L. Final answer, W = 6.8 Hz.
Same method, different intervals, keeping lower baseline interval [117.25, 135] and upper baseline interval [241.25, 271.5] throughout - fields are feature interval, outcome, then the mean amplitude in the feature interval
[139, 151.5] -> 4.8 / 65.9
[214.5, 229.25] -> 2.0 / 115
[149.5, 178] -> 4.4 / 96.5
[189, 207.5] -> 5.5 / 87.8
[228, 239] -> 0.8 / 127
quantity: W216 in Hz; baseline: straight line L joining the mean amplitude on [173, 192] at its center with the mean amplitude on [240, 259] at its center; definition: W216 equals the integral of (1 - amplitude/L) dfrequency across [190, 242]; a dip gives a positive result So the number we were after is 6.7 Hz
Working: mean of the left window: 100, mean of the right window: 145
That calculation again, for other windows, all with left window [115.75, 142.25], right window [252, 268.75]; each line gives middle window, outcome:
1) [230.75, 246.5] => 0.99 Hz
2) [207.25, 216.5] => 1.89 Hz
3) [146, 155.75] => 2.56 Hz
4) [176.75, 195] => 3.14 Hz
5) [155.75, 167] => 1.20 Hz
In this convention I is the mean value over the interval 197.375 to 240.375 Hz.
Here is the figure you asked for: 110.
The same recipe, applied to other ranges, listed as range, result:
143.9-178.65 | 91.5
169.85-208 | 95.9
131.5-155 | 71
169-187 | 104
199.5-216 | 95.2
